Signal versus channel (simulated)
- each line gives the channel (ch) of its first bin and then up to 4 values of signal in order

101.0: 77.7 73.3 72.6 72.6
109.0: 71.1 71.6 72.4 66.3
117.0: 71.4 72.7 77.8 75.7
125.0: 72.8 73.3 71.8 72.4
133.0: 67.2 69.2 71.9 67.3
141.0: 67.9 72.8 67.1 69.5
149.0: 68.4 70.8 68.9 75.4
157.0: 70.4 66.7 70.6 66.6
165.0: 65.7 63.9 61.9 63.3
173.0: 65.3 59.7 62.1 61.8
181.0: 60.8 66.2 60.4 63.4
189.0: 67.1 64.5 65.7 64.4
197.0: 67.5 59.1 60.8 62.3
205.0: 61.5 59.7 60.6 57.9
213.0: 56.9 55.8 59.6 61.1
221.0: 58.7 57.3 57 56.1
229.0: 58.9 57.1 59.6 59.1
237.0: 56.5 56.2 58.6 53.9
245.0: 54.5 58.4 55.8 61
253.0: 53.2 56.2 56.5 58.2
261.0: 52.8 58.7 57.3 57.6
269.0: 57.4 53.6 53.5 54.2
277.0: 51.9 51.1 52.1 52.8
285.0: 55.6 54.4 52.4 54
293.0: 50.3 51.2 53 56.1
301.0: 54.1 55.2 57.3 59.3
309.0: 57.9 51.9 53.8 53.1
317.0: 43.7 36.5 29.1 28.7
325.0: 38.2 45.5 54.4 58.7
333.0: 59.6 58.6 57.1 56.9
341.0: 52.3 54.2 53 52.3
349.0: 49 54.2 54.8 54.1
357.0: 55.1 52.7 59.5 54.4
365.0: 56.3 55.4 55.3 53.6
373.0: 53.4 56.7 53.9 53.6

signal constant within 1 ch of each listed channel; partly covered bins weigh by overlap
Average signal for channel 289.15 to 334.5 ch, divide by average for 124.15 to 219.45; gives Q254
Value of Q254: 0.77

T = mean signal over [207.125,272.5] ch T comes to 57.3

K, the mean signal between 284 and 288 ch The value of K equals 55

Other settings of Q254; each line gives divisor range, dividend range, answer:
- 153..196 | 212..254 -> 0.88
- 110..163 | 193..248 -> 0.83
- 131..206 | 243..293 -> 0.83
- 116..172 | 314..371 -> 0.73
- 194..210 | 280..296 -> 0.85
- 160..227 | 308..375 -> 0.83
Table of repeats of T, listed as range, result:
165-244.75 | 60.6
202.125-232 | 58.7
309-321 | 47.1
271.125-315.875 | 53.9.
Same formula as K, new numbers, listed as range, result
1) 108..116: 70.3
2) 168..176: 62.5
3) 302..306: 56.2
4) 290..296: 51.8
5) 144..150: 68.3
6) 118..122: 75.2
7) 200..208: 61.1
